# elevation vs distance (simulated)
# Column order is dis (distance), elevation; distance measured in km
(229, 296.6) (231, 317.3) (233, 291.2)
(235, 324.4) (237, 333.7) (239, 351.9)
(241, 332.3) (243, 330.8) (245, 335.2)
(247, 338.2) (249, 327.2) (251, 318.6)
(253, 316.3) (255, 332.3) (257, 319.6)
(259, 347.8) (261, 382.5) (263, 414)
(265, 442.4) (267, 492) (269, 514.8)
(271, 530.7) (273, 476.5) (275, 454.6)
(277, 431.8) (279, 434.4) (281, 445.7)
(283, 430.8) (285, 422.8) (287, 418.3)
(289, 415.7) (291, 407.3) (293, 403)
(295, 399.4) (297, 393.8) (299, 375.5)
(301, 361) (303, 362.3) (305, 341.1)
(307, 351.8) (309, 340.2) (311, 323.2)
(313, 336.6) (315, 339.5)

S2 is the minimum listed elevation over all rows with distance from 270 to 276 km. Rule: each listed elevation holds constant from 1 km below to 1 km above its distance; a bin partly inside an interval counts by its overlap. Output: 454.6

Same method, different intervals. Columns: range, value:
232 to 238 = 291.2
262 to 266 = 414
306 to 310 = 340.2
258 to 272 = 347.8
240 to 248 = 330.8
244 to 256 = 316.3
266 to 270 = 492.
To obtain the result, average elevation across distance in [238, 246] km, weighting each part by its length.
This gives 338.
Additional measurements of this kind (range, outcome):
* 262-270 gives 466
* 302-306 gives 352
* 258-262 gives 365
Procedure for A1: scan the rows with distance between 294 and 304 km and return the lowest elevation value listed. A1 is 361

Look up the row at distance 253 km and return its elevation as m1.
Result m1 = 316.3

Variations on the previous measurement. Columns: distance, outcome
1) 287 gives 418.3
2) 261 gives 382.5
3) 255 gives 332.3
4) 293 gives 403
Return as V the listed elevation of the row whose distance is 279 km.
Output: 434.4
